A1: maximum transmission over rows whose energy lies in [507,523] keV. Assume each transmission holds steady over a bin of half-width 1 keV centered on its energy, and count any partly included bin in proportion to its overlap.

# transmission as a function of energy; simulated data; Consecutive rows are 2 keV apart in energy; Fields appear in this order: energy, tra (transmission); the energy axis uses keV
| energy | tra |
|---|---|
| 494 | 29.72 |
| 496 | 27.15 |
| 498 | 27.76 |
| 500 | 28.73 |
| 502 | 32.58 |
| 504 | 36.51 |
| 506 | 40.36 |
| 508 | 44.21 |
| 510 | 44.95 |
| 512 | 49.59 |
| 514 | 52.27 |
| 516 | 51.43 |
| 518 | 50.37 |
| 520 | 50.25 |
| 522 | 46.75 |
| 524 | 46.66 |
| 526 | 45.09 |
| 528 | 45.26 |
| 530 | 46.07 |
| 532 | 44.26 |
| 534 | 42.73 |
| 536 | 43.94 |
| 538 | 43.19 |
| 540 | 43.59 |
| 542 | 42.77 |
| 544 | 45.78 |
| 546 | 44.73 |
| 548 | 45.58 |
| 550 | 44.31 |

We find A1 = 52.27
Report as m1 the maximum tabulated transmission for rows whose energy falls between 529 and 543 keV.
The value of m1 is 46.07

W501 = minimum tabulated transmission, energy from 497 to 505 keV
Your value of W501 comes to 27.76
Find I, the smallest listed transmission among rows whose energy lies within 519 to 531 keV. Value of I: 45.09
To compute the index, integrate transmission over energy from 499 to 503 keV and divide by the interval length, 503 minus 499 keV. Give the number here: 30.7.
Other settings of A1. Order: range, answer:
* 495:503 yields 32.58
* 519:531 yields 50.25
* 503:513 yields 49.59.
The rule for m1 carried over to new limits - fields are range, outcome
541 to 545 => 45.78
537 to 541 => 43.59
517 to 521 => 50.37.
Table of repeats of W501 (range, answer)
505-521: 40.36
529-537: 42.73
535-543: 42.77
